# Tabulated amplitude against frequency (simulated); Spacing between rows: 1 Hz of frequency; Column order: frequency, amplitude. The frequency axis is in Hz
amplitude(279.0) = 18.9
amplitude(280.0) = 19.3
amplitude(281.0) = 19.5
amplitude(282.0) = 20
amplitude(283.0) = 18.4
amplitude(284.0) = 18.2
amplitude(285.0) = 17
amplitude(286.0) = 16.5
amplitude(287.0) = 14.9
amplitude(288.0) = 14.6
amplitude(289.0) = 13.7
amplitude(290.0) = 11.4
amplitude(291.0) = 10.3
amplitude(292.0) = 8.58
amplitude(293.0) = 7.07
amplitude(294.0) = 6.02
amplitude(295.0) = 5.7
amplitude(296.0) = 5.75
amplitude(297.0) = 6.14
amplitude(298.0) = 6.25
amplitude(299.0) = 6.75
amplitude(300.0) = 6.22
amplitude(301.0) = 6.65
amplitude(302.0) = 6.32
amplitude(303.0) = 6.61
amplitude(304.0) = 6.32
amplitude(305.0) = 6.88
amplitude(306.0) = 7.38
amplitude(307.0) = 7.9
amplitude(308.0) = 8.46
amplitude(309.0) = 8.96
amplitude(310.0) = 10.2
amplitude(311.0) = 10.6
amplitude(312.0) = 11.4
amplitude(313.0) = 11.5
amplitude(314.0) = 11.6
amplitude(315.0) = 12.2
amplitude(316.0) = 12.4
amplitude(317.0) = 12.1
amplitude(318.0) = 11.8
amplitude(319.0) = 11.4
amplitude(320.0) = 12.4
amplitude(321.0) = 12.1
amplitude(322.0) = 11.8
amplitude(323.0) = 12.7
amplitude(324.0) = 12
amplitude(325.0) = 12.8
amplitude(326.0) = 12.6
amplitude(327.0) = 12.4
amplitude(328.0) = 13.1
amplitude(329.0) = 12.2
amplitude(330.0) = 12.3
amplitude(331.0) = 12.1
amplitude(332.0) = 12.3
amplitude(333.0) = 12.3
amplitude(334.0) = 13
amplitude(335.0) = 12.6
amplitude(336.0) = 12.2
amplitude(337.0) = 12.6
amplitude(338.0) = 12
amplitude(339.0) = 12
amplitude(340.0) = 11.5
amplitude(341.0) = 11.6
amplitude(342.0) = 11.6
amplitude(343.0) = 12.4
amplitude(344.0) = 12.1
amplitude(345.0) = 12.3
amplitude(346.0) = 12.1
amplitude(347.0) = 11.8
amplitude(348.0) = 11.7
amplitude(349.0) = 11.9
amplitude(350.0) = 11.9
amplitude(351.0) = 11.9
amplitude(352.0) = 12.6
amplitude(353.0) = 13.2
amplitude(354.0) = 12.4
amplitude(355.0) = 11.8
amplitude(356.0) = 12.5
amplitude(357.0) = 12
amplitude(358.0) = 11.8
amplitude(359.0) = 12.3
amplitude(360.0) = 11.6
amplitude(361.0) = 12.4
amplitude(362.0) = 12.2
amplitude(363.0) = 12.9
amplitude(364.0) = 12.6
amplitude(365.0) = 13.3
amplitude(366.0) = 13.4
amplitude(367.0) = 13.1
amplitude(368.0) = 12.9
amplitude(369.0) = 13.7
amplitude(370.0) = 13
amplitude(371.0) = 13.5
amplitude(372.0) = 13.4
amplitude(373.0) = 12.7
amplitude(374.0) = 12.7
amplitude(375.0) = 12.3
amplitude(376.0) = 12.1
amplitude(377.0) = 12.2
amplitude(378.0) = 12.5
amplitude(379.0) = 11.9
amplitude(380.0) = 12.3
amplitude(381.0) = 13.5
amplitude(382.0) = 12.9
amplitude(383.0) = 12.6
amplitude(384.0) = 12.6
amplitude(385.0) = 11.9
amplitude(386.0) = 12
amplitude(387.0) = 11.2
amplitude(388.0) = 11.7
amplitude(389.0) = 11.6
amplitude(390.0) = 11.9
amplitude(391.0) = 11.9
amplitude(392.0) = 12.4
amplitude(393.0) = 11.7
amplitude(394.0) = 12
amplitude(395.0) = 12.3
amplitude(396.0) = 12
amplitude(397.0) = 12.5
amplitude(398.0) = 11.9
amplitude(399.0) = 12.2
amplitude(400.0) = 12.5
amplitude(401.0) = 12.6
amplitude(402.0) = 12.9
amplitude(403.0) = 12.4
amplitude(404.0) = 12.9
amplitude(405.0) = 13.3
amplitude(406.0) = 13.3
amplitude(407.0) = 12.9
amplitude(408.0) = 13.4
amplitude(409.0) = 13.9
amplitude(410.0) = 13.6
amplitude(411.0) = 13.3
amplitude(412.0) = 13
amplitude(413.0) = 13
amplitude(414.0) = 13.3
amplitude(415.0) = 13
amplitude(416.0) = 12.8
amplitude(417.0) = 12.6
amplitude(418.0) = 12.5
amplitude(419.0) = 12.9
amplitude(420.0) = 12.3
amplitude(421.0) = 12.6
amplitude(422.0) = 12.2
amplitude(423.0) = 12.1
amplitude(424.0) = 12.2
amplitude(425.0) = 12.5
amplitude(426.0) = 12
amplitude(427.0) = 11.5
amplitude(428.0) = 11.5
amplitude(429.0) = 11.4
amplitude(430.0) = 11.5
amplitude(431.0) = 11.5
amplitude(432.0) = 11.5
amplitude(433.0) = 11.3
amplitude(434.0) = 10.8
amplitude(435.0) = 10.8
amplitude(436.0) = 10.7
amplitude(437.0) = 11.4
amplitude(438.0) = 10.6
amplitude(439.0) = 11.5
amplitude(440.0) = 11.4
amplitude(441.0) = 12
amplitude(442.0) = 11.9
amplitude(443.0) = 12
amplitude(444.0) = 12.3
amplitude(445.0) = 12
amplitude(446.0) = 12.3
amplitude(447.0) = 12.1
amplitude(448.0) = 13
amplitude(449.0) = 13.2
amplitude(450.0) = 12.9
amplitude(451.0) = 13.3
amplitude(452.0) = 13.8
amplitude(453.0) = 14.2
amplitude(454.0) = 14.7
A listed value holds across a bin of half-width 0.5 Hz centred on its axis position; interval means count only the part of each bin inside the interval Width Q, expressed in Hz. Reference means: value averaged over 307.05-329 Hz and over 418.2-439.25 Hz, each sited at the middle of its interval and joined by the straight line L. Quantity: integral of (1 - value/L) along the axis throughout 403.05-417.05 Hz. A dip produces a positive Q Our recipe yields -1.8 Hz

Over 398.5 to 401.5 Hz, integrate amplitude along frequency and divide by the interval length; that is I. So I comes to 12.4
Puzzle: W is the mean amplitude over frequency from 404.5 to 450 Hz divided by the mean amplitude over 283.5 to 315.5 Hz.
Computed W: 1.27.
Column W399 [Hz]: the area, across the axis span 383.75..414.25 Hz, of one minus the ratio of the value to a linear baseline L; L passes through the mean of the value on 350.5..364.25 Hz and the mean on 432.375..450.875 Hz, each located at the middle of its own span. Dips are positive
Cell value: -1.2 Hz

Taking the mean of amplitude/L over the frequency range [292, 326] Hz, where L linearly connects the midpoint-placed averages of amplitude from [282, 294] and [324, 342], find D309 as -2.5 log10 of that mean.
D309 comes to 0.362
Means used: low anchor 13.6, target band 9.26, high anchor 12.3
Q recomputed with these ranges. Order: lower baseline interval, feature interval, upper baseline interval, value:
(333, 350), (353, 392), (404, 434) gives -0.69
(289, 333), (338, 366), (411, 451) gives -4.08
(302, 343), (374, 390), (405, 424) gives 0.11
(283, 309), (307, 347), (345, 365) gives -3.46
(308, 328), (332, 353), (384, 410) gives -0.40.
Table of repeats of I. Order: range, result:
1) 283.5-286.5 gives 17.2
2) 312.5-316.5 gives 11.9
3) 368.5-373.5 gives 13.3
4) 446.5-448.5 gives 12.6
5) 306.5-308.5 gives 8.18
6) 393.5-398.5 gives 12.1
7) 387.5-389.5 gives 11.6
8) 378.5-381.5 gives 12.6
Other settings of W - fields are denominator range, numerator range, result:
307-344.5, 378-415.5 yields 1.06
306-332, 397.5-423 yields 1.12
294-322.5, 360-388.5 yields 1.40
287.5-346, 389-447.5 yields 1.16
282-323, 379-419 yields 1.21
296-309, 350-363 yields 1.78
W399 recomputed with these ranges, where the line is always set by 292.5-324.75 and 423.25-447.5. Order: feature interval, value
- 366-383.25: -3.9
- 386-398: -1.3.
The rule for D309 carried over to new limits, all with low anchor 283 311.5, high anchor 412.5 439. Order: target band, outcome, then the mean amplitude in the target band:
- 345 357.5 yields -0.16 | 12.2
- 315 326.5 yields -0.22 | 12.2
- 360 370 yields -0.19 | 12.9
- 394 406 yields -0.10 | 12.5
